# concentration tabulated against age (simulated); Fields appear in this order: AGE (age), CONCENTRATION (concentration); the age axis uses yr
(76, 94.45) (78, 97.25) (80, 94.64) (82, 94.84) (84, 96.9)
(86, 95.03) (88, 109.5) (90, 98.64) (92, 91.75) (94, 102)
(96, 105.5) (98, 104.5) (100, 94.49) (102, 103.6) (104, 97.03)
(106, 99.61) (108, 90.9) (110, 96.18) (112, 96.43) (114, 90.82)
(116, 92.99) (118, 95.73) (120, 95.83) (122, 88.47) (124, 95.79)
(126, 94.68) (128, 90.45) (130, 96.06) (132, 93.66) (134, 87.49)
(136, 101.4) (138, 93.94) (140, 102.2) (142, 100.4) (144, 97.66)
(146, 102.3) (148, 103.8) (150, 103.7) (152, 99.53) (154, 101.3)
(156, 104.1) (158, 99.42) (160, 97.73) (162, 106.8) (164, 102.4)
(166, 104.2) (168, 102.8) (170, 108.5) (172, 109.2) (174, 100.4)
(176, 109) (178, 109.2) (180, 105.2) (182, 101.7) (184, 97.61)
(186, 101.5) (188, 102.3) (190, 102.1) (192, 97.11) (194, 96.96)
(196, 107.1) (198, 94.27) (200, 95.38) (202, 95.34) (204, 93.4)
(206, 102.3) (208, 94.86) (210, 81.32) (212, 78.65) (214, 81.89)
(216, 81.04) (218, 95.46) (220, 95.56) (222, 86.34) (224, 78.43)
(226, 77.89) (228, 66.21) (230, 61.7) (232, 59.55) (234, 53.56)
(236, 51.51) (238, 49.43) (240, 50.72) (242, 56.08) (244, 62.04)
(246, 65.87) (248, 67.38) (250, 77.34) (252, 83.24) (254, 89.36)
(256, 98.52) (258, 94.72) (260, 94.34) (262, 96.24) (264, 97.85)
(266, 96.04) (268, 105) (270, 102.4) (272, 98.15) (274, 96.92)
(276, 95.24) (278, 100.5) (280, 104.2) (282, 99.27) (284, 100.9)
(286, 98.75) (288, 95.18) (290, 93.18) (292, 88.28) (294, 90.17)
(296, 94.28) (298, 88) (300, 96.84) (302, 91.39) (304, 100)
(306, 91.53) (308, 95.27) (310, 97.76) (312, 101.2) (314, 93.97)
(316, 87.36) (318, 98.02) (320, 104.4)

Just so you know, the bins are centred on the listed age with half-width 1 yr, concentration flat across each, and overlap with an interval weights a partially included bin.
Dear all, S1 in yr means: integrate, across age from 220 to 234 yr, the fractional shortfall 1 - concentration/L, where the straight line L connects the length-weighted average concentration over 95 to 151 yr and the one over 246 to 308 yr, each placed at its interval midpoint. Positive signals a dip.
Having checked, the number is 3.4 yr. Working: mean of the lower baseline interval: 97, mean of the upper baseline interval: 93.7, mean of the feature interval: 72.1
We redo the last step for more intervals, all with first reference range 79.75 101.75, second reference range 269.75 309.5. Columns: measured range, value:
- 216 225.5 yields 0.9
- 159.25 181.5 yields -1.6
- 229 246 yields 7.1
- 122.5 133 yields 0.5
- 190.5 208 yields -0.1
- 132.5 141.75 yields 0.2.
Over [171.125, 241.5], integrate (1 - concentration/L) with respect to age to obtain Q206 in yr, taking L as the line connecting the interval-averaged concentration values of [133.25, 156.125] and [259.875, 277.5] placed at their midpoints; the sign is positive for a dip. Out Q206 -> 8.4 yr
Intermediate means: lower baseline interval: 99.8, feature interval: 87.3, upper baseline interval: 98.3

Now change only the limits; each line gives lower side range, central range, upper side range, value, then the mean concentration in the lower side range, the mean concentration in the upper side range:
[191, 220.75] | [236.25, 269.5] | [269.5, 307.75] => 5.2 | 92.7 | 96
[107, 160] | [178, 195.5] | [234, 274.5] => -2.2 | 96.8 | 80.8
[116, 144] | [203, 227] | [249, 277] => 1.9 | 95.1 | 94.7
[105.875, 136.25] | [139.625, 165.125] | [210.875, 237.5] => -4.0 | 93.8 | 74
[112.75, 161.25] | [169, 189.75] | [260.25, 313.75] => -1.6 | 97.1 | 96.6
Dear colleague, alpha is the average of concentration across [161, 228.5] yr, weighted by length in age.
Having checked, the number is 96.2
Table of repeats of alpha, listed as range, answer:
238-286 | 87.8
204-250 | 73.2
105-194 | 99.3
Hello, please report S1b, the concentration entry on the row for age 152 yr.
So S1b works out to 99.53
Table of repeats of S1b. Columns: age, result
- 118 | 95.73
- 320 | 104.4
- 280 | 104.2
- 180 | 105.2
